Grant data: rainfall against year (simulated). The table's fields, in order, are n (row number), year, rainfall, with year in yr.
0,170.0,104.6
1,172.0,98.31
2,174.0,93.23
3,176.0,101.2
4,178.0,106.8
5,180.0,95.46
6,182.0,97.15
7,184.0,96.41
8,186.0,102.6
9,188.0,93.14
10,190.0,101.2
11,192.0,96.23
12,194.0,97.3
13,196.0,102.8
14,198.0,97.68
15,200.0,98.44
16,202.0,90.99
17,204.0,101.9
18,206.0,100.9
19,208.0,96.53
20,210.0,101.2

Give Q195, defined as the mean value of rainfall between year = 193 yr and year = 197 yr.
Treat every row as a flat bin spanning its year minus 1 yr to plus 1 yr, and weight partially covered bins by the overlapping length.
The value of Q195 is 100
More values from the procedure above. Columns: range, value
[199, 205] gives 97.1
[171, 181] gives 99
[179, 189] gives 97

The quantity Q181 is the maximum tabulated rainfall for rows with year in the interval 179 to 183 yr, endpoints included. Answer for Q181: 97.15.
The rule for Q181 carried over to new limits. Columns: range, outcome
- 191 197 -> 102.8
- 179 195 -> 102.6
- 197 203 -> 98.44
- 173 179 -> 106.8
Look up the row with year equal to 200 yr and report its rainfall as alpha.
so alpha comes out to 98.44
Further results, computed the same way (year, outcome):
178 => 106.8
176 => 101.2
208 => 96.53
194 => 97.3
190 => 101.2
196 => 102.8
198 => 97.68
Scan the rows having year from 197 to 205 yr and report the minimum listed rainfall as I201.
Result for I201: 90.99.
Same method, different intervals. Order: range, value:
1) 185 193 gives 93.14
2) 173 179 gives 93.23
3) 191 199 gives 96.23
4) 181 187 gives 96.41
